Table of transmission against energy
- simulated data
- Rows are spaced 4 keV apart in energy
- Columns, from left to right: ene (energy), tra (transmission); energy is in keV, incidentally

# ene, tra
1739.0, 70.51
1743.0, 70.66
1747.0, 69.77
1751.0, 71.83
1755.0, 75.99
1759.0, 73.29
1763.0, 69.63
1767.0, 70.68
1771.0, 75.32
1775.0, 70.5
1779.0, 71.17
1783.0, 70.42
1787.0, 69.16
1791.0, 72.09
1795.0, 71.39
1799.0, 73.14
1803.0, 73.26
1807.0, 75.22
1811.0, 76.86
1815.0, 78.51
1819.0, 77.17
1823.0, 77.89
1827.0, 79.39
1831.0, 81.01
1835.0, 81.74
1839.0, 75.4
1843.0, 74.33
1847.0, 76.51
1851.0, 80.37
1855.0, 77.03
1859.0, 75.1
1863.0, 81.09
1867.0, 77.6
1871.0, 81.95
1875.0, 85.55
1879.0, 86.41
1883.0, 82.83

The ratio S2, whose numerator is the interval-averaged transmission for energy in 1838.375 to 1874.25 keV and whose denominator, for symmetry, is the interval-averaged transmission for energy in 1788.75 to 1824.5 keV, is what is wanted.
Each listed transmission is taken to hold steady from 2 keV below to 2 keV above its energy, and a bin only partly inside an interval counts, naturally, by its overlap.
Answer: 1.0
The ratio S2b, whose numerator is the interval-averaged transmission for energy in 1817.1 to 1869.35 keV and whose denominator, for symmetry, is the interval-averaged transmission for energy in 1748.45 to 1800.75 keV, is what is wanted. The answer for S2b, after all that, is 1.1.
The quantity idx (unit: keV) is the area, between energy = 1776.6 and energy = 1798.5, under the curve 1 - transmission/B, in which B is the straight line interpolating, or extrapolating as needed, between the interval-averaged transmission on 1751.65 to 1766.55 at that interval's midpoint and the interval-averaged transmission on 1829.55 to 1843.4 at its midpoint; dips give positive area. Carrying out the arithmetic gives 1.11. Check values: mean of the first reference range 72.6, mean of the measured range 71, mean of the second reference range 78.4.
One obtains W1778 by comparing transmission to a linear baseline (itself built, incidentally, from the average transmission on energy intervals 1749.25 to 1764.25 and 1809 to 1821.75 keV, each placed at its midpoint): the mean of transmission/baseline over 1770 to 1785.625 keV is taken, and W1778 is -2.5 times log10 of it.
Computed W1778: 0.045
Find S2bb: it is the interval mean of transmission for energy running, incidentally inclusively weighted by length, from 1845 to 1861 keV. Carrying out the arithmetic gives 77.3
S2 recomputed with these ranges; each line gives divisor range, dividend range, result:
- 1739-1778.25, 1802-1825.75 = 1.07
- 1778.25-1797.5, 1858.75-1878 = 1.14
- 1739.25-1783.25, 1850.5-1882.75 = 1.13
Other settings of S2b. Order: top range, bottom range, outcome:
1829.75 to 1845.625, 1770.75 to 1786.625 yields 1.09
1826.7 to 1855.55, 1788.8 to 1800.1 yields 1.09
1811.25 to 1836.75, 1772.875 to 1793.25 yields 1.12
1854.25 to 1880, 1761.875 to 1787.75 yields 1.13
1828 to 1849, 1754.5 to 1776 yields 1.08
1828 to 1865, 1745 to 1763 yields 1.08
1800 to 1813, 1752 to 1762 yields 1.01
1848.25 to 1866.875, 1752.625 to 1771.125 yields 1.08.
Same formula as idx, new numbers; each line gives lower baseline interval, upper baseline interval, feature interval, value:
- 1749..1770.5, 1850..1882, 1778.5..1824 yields 1.1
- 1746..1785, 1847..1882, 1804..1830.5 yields -0.4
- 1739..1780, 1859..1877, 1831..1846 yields 0.1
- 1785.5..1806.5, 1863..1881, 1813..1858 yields -0.3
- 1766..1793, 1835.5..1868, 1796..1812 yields -0.2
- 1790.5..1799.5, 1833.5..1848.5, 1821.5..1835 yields -0.8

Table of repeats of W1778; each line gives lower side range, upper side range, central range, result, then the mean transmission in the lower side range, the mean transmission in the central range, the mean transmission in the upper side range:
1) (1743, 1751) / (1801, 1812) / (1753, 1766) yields -0.02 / 70.5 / 72.8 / 75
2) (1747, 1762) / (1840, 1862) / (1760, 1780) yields 0.03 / 72.9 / 71.6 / 76.8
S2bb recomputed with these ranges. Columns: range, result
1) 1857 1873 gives 78.9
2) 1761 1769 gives 70.2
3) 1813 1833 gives 78.8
